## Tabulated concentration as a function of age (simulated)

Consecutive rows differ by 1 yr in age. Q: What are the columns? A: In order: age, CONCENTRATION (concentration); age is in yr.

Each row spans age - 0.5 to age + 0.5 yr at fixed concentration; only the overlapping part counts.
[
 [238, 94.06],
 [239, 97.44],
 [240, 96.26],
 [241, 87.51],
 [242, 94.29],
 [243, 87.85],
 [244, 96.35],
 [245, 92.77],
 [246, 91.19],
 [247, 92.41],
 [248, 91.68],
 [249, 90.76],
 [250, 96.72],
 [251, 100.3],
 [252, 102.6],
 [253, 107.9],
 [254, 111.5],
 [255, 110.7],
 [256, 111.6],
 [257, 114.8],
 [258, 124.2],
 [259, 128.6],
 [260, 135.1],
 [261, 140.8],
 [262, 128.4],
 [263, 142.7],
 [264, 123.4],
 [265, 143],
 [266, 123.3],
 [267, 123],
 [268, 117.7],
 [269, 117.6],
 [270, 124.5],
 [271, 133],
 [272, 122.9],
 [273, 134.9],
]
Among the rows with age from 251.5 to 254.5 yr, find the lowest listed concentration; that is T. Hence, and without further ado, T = 102.6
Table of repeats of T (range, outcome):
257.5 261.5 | 124.2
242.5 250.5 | 87.85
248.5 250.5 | 90.76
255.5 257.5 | 111.6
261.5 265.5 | 123.4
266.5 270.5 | 117.6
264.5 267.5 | 123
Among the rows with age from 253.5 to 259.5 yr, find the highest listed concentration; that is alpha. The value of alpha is 128.6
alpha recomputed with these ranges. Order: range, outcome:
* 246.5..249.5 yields 92.41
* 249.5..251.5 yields 100.3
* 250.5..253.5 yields 107.9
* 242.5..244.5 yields 96.35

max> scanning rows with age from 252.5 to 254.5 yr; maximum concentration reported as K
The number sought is 111.5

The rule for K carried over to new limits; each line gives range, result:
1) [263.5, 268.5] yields 143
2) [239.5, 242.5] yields 96.26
